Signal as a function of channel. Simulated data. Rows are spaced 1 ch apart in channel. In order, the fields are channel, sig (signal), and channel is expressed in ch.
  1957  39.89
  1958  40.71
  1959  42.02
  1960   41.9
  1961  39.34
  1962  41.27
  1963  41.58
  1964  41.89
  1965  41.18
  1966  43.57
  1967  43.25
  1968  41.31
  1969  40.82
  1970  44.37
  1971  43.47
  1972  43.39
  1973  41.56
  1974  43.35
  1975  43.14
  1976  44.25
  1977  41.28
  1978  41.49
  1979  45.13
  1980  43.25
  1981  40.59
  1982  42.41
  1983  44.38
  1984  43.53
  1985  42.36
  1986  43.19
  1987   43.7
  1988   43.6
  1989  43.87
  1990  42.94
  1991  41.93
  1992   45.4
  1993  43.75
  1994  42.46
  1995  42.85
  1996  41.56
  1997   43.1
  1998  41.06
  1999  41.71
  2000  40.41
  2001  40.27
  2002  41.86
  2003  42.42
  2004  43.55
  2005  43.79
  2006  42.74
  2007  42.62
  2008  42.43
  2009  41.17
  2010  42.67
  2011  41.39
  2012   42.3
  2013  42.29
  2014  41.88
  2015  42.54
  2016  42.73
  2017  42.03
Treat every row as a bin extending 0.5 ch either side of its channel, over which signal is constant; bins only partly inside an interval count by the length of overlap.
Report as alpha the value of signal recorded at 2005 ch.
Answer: 43.79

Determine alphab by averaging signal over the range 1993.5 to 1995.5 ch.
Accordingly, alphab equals 42.7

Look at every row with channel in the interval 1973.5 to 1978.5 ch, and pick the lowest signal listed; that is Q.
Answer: 41.28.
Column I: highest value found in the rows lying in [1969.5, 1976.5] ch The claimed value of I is 44.37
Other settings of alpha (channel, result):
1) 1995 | 42.85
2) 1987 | 43.7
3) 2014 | 41.88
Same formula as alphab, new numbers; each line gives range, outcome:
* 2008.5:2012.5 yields 41.9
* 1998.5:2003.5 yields 41.3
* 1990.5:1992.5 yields 43.7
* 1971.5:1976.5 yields 43.1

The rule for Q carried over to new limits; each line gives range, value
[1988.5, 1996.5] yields 41.56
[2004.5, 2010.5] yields 41.17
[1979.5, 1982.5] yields 40.59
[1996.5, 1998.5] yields 41.06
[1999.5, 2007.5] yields 40.27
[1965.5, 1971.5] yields 40.82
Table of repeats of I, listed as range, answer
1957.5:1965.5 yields 42.02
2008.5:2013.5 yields 42.67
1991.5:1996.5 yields 45.4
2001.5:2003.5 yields 42.42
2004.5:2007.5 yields 43.79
